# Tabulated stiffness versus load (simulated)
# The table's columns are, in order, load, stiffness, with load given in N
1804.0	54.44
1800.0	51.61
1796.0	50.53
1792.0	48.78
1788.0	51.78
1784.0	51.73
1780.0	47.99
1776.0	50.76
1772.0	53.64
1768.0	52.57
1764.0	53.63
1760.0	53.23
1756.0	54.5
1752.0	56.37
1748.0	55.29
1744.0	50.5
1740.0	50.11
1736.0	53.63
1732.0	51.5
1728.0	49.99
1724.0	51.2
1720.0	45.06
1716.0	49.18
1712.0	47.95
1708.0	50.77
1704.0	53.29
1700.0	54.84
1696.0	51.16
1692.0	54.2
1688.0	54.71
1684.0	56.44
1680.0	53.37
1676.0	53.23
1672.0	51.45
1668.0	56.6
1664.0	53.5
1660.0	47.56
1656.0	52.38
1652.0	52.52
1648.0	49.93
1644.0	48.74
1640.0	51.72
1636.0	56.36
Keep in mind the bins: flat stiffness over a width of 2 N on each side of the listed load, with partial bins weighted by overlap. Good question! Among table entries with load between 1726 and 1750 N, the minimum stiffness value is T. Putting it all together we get 49.99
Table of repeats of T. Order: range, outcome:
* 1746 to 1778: 50.76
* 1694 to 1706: 51.16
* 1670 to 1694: 51.45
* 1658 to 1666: 47.56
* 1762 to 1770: 52.57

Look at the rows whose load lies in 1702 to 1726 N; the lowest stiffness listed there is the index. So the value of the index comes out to 45.06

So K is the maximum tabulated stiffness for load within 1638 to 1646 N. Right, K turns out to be 51.72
